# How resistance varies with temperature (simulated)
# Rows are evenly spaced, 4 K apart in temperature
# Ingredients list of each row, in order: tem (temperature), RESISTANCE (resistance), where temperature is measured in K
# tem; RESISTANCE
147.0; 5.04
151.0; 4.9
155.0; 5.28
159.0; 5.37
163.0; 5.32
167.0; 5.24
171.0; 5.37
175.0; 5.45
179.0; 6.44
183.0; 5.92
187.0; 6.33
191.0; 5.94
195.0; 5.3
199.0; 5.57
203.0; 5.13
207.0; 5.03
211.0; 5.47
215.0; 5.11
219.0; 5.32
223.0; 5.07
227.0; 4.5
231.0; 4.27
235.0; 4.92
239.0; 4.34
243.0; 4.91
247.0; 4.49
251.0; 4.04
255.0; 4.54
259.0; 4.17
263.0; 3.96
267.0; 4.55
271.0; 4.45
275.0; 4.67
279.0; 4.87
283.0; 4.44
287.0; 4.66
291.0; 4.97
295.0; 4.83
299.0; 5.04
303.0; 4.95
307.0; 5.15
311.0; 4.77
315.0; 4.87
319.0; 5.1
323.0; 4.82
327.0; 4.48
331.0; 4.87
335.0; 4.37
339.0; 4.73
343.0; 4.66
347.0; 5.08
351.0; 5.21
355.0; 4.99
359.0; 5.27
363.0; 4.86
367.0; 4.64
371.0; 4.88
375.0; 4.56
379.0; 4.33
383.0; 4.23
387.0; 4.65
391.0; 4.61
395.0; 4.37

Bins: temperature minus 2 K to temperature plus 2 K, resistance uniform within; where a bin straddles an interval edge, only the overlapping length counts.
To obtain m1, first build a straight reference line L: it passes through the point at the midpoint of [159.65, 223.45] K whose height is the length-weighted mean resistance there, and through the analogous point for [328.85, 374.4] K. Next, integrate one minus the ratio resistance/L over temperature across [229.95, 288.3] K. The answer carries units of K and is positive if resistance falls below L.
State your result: 8.3 K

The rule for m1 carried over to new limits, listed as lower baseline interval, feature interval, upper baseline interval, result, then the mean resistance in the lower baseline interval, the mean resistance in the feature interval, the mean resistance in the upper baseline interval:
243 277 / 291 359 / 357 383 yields -4.5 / 4.39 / 4.88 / 4.72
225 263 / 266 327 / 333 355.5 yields -2.1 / 4.44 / 4.8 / 4.83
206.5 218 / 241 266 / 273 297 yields 3.0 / 5.24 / 4.36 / 4.74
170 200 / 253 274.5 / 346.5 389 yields 4.0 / 5.81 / 4.36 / 4.78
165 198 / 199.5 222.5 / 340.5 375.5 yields 1.6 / 5.74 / 5.23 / 4.92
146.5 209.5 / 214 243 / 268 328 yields 2.3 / 5.49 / 4.79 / 4.81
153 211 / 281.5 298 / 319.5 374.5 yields 1.1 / 5.55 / 4.75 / 4.84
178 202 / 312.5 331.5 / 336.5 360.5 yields 1.1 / 5.86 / 4.82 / 4.97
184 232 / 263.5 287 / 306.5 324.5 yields 2.3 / 5.29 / 4.56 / 4.93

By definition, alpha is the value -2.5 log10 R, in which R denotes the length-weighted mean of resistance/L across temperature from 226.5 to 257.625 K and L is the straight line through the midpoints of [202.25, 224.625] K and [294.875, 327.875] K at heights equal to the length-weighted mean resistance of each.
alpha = 0.14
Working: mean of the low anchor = 5.19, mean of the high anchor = 4.91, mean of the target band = 4.49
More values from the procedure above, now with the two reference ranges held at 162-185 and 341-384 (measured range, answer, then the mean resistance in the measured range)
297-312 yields 0.01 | 4.99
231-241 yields 0.18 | 4.56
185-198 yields -0.05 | 5.83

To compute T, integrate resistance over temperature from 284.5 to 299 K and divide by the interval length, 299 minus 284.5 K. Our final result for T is 4.84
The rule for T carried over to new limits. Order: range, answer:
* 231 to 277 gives 4.45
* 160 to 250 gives 5.24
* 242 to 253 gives 4.44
